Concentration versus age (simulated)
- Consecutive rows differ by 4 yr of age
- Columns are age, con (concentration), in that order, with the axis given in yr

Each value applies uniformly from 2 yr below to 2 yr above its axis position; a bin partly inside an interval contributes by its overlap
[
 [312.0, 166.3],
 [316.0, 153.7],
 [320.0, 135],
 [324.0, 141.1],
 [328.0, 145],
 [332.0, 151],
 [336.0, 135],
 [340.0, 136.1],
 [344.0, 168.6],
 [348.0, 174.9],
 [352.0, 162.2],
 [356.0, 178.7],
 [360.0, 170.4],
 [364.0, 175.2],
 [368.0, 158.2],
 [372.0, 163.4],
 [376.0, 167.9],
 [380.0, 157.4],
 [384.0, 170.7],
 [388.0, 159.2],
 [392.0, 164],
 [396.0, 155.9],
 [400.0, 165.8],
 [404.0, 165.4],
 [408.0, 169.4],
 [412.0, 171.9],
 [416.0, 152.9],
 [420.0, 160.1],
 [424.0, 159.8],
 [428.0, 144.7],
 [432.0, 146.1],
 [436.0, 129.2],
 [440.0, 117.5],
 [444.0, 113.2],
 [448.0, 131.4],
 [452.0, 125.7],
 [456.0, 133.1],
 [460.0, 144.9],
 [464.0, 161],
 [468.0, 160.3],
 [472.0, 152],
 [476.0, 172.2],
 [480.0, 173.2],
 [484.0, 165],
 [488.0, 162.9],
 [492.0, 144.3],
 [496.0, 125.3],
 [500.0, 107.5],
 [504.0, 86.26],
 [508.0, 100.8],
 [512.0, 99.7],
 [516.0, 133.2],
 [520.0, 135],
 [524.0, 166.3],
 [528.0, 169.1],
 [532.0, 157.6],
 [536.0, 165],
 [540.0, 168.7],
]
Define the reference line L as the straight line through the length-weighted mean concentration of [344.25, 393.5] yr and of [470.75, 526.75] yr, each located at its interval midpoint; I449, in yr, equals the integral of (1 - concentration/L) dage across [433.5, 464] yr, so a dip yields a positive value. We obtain 3.8 yr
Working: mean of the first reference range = 167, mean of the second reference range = 138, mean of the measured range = 130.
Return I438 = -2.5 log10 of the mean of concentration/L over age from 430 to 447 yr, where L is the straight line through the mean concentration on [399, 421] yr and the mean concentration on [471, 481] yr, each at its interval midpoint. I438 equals 0.288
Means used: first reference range 164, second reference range 166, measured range 127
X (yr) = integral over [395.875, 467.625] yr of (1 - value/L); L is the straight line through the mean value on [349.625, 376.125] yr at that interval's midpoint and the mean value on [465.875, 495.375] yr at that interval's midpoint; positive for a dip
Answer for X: 7.1 yr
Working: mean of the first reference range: 168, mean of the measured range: 147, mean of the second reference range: 160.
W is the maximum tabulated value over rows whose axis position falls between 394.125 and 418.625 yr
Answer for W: 171.9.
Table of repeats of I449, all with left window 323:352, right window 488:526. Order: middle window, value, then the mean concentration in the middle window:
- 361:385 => -3.26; 165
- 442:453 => 0.86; 123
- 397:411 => -2.56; 166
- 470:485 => -4.28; 166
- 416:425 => -1.33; 158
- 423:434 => -1.01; 149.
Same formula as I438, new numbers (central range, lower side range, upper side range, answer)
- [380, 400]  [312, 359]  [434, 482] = -0.09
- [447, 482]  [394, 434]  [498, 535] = -0.05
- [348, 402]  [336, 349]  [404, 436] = -0.07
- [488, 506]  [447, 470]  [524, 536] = 0.26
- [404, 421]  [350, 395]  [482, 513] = -0.08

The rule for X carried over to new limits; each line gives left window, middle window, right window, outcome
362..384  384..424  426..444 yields -3.97 yr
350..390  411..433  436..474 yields -1.04 yr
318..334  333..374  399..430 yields -3.66 yr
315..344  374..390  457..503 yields -1.96 yr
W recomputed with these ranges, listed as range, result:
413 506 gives 173.2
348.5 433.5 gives 178.7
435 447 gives 129.2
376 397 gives 170.7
